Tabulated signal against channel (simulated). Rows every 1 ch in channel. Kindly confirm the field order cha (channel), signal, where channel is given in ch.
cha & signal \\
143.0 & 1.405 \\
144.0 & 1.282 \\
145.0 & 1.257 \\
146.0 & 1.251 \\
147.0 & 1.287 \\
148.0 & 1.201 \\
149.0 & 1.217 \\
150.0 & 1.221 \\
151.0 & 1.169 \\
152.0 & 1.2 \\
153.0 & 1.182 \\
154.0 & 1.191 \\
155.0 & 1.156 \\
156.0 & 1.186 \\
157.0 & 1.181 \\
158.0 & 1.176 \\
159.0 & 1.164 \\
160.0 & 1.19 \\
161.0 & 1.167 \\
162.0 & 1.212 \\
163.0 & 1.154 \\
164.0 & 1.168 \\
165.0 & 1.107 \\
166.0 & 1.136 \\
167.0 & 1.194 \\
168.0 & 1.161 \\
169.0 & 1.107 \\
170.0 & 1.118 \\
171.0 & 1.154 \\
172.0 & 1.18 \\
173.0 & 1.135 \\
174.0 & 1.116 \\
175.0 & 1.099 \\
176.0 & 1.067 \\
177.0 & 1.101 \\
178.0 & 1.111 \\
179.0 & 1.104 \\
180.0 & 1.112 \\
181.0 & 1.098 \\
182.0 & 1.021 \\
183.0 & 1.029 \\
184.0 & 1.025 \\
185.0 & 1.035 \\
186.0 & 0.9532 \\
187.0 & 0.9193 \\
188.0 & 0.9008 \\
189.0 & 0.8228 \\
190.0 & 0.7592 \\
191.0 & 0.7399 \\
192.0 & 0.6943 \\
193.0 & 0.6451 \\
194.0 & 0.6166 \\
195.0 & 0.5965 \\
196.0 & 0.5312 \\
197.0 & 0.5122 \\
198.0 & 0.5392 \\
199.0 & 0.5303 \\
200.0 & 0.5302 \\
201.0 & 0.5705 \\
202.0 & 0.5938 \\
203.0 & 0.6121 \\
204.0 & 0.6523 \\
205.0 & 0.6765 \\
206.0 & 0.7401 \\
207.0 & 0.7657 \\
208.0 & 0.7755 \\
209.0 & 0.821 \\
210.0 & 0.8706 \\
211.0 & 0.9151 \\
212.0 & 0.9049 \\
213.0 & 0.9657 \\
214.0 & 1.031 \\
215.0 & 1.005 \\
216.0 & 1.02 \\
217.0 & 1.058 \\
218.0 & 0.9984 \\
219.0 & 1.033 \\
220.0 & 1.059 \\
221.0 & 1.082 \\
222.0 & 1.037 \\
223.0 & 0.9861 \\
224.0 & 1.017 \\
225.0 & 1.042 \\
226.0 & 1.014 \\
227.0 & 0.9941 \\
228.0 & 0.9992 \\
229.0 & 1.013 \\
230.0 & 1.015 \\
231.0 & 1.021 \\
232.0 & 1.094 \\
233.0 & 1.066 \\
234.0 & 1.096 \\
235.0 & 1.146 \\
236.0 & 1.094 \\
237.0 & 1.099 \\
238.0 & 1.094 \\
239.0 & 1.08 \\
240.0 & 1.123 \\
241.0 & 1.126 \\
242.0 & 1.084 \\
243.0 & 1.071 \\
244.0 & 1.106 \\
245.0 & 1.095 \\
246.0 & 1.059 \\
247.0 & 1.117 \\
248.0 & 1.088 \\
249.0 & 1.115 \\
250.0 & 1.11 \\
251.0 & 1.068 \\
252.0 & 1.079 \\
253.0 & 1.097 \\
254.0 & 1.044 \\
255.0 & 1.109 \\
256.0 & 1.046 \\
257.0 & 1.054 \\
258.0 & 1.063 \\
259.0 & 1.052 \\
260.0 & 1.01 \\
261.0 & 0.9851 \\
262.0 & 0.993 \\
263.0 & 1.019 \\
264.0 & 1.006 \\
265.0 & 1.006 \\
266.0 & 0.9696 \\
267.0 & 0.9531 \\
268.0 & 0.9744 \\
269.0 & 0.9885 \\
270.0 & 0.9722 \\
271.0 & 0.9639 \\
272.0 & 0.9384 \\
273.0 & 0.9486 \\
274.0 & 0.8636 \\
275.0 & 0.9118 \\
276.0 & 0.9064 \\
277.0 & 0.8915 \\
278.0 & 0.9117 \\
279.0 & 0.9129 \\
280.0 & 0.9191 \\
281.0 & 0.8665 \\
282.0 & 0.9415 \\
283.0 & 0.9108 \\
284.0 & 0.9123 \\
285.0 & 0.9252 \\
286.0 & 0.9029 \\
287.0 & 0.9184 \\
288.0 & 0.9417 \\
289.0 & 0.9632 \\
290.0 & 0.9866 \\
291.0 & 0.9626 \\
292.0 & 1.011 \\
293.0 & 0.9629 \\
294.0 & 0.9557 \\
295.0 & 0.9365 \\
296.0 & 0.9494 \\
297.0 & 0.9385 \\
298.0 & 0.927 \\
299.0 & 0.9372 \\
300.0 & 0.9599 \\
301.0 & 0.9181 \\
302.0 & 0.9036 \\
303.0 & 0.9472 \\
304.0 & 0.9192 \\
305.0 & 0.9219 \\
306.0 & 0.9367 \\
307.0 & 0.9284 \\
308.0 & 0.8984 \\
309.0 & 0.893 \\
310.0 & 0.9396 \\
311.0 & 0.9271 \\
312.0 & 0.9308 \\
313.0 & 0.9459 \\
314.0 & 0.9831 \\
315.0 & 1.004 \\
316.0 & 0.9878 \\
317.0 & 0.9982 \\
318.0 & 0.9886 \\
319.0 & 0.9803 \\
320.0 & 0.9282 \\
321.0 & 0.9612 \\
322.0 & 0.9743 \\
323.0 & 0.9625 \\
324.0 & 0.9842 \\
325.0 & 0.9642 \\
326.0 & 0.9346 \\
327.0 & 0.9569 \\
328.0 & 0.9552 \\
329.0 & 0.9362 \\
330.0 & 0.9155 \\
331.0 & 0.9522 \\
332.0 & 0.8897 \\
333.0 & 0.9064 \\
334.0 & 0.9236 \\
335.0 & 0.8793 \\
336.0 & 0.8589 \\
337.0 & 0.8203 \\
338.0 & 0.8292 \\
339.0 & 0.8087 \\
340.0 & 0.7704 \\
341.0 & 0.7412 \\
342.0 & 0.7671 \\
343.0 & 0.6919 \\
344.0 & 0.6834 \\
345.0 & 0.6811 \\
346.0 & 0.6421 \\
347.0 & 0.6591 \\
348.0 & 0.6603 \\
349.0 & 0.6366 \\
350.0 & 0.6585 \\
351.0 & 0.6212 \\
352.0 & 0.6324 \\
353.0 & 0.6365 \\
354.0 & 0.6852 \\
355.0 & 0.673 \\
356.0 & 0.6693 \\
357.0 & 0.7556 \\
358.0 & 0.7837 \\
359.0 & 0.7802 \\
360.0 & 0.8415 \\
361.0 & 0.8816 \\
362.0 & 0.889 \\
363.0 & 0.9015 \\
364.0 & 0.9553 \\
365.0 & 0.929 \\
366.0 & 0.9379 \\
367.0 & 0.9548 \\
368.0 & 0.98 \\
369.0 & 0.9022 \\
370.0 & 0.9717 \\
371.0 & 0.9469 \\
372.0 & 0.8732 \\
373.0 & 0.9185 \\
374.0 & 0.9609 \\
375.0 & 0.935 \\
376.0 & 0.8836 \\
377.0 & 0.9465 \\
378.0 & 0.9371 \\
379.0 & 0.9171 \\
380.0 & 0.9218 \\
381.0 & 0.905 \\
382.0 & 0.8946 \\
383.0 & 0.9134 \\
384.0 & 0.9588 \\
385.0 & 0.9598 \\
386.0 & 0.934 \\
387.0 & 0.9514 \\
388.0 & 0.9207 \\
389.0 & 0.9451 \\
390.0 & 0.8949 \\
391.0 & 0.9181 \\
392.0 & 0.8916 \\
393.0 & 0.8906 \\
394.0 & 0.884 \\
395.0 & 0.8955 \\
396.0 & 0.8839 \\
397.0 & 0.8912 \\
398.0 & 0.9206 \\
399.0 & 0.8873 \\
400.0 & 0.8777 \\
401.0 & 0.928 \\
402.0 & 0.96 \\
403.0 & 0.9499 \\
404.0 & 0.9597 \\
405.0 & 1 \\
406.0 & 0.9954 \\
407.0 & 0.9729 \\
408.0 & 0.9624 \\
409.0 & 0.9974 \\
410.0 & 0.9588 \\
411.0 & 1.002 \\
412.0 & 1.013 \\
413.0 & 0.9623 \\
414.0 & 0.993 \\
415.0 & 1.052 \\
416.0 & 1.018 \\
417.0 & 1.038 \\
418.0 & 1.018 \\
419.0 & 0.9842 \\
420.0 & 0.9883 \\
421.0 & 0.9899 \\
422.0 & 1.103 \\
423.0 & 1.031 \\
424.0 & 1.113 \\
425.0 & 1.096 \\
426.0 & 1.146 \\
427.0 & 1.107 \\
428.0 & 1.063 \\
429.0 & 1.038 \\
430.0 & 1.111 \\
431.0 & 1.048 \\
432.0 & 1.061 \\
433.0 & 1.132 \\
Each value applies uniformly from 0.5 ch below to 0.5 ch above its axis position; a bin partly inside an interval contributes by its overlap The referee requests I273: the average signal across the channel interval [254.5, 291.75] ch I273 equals 0.963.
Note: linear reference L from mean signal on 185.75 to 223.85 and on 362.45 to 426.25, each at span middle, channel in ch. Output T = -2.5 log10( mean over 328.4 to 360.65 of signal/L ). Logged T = 0.20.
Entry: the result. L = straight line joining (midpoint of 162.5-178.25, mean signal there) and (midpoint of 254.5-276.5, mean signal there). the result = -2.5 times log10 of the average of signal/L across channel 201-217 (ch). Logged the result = 0.29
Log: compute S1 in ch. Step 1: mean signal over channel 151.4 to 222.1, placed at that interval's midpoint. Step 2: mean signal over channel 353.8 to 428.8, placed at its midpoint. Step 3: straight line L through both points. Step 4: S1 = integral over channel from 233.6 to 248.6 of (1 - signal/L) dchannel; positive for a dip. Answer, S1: -2.3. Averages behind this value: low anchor 0.958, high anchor 0.939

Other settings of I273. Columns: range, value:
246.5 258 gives 1.08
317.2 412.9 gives 0.879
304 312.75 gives 0.923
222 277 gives 1.04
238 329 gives 0.981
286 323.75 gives 0.949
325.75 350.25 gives 0.807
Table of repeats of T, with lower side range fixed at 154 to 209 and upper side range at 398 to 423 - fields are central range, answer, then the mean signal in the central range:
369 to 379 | 0.055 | 0.928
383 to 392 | 0.054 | 0.932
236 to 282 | -0.072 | 1.02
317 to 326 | -0.002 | 0.968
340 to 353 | 0.394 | 0.675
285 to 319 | 0.018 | 0.946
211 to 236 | -0.089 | 1.03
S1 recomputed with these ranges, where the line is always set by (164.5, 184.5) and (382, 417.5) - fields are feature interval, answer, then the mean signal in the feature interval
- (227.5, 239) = 0.0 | 1.07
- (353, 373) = 2.4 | 0.854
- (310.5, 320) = 0.4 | 0.969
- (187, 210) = 8.8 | 0.675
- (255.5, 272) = 0.7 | 1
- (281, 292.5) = 1.0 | 0.94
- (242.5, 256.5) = -0.4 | 1.09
